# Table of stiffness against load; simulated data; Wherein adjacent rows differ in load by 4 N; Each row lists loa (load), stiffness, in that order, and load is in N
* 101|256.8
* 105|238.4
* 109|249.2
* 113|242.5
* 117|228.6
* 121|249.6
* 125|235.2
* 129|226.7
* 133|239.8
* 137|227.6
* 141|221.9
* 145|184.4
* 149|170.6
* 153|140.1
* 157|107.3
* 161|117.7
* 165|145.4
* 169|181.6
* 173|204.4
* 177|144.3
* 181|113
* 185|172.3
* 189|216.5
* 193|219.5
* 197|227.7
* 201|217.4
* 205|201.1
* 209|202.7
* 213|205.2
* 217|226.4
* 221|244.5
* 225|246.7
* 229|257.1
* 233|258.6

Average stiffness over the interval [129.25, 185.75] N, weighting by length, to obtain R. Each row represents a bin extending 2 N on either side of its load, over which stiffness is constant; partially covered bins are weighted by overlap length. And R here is 171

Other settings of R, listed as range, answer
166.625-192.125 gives 174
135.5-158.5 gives 176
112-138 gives 236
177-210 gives 193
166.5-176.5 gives 183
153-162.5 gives 118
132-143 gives 229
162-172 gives 163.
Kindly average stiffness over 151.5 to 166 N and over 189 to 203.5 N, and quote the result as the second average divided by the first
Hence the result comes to 1.7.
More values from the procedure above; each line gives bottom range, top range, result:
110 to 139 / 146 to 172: 0.63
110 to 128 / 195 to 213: 0.89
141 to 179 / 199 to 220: 1.34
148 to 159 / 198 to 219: 1.55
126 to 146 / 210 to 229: 1.04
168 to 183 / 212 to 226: 1.45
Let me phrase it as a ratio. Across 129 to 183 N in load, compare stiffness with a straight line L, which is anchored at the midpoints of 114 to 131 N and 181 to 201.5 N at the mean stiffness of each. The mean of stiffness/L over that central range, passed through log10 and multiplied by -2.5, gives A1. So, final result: 0.270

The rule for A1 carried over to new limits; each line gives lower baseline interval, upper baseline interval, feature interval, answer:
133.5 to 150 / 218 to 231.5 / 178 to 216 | 0.19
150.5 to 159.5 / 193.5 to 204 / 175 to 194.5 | 0.12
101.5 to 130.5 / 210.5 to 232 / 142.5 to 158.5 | 0.47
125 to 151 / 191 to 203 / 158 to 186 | 0.39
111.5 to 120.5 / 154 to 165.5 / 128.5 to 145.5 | -0.22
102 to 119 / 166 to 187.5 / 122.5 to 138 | -0.08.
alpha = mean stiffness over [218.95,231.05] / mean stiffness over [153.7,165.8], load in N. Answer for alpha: 2.03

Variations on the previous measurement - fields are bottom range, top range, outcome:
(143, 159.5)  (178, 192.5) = 1.14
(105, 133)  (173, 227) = 0.85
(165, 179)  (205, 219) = 1.22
